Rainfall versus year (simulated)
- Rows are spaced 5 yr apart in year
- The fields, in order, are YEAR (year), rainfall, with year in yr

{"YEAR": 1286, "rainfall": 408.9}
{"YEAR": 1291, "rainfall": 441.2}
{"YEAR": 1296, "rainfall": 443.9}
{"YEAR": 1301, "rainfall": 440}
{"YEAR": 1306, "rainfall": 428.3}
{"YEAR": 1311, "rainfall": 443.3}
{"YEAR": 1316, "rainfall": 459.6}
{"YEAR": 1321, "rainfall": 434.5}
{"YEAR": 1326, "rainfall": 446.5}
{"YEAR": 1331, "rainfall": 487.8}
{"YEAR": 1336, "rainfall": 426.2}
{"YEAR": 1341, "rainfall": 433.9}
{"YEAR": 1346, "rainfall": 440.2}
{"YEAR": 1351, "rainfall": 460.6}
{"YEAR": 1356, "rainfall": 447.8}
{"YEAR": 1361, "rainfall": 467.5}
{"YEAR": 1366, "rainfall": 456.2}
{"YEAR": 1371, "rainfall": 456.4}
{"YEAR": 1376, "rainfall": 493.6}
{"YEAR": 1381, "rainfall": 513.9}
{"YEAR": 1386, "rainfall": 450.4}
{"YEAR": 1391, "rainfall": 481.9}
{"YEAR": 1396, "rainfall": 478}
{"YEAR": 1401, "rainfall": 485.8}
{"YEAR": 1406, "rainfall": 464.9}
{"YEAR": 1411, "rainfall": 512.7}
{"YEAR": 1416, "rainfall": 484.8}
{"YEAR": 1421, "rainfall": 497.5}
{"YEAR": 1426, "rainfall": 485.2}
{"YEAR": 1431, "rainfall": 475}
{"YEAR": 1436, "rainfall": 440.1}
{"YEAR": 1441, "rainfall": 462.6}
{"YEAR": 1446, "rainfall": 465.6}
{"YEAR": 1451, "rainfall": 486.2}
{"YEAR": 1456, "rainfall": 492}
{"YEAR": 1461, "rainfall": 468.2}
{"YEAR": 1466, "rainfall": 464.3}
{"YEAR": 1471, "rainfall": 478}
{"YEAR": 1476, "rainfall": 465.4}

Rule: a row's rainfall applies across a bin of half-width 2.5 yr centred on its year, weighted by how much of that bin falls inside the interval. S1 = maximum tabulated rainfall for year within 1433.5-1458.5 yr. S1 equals 492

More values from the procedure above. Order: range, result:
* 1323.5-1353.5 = 487.8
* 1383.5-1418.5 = 512.7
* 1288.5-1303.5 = 443.9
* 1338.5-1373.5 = 467.5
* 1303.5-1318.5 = 459.6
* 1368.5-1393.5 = 513.9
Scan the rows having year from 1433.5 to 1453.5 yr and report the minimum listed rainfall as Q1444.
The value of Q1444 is 440.1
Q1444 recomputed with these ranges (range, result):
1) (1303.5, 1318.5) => 428.3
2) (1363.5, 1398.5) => 450.4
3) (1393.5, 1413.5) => 464.9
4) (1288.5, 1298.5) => 441.2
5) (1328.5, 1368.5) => 426.2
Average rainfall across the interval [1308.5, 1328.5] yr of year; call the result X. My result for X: 446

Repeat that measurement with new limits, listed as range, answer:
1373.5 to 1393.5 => 485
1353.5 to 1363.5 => 458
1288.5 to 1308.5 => 438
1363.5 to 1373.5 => 456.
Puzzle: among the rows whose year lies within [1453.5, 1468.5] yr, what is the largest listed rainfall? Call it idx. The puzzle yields 492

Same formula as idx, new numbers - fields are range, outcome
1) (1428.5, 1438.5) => 475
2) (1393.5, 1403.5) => 485.8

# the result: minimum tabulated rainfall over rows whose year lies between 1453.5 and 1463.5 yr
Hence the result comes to 468.2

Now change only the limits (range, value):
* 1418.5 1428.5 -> 485.2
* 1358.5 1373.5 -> 456.2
